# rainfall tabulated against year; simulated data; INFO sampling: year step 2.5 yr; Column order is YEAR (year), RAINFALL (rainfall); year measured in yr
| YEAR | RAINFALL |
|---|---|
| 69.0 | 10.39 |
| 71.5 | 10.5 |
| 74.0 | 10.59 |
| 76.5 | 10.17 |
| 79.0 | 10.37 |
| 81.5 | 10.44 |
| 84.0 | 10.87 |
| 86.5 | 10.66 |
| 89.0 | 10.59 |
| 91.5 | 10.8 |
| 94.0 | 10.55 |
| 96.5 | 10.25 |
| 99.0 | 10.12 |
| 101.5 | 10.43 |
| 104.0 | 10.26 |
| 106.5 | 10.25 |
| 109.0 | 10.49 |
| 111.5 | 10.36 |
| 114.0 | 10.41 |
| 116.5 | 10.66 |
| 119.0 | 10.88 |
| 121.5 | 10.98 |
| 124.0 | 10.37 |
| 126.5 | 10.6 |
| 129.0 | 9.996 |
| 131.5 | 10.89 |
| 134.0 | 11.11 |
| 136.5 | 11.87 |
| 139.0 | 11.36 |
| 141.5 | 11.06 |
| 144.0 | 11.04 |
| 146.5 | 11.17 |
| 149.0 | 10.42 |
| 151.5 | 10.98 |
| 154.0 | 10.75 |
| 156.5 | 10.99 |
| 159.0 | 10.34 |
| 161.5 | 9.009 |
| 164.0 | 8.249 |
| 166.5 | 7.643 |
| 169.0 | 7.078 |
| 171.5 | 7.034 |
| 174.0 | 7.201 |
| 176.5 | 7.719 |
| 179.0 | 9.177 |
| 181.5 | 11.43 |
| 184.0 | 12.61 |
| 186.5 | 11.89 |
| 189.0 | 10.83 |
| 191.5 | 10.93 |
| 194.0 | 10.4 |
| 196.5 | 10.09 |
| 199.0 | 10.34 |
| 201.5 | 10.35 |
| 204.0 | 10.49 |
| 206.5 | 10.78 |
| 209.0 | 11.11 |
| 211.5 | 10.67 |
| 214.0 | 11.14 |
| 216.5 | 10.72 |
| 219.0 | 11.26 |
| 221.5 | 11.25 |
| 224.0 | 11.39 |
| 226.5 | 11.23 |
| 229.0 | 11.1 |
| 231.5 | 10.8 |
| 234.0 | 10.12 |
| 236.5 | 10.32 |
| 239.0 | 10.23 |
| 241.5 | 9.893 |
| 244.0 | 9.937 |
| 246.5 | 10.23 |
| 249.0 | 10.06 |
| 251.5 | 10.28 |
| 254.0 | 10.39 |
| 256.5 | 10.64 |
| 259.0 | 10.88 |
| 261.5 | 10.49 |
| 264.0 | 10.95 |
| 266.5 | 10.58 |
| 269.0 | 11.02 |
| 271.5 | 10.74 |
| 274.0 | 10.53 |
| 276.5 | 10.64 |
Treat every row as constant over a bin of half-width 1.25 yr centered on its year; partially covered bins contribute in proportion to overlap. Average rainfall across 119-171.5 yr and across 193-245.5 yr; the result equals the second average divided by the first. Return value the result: 1.0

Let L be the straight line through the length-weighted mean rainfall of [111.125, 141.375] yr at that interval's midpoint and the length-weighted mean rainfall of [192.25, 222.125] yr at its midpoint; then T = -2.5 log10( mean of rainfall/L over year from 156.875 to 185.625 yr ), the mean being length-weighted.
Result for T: 0.20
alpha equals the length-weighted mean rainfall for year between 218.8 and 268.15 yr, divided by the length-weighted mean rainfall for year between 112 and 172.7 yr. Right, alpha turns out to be 1.04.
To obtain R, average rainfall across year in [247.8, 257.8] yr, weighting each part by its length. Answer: 10.3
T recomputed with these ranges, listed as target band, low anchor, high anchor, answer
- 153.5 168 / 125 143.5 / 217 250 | 0.16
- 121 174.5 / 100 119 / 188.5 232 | 0.06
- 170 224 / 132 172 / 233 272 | -0.01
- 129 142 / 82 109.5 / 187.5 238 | -0.06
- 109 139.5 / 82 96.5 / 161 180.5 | -0.14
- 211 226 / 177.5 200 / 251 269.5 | -0.03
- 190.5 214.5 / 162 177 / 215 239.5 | -0.13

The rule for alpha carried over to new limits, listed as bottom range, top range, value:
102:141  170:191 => 0.91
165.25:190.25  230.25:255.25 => 1.10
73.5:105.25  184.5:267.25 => 1.02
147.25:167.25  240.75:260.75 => 1.04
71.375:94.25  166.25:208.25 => 0.93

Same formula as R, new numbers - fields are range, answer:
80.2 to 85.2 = 10.7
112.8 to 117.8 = 10.5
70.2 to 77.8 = 10.4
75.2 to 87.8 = 10.5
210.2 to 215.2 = 10.9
